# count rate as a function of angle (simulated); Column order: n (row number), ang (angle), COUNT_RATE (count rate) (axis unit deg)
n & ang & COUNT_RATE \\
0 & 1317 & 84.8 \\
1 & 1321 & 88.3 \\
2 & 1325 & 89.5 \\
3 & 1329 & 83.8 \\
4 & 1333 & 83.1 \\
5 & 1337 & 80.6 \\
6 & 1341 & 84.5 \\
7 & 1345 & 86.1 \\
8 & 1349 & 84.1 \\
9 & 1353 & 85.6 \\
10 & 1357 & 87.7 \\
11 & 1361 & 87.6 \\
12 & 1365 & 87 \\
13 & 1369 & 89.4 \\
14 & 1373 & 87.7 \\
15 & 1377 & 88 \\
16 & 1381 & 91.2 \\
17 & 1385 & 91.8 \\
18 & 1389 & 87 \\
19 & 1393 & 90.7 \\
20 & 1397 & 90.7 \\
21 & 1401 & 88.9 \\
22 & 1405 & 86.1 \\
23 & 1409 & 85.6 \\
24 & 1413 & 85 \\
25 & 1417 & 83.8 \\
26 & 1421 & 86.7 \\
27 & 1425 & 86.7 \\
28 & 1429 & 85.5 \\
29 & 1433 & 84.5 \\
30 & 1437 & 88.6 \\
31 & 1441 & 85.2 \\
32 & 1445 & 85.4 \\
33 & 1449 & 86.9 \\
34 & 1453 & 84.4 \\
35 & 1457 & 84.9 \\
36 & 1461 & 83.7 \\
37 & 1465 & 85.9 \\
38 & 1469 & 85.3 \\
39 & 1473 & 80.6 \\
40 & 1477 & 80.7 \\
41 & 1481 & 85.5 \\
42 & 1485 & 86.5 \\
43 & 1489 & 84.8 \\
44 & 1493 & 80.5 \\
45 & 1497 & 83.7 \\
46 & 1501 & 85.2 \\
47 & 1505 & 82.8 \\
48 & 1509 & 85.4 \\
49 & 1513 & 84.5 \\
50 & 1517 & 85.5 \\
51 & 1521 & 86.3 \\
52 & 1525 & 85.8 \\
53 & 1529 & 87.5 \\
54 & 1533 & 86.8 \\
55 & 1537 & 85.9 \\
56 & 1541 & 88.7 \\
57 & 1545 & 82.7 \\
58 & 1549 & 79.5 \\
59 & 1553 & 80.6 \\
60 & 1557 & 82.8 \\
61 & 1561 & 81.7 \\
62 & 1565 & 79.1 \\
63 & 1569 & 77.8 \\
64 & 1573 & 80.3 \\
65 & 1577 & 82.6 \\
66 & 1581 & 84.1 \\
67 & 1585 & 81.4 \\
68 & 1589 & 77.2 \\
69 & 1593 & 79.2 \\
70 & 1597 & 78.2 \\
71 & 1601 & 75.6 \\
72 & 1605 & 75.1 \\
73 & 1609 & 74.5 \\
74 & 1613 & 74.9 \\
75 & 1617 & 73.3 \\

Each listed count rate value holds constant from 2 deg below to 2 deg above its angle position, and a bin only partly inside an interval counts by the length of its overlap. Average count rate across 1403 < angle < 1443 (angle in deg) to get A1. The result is 85.8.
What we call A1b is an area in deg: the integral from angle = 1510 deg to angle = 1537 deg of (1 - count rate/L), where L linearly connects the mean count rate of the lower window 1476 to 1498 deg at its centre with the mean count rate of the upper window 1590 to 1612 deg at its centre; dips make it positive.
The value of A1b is -1.5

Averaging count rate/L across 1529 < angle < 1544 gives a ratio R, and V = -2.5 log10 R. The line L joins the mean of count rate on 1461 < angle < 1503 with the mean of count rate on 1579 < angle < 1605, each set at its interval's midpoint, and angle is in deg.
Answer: -0.070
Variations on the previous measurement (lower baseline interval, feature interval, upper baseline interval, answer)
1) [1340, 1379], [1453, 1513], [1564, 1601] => -0.01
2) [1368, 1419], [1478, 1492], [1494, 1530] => 0.01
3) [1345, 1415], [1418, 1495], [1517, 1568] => 0.01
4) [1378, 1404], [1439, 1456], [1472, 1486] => 0.00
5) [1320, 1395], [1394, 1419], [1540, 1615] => -0.02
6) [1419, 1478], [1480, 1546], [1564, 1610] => -0.04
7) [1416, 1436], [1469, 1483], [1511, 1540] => 0.04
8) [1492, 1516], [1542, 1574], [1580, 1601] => 0.00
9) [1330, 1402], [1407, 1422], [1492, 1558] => 0.02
